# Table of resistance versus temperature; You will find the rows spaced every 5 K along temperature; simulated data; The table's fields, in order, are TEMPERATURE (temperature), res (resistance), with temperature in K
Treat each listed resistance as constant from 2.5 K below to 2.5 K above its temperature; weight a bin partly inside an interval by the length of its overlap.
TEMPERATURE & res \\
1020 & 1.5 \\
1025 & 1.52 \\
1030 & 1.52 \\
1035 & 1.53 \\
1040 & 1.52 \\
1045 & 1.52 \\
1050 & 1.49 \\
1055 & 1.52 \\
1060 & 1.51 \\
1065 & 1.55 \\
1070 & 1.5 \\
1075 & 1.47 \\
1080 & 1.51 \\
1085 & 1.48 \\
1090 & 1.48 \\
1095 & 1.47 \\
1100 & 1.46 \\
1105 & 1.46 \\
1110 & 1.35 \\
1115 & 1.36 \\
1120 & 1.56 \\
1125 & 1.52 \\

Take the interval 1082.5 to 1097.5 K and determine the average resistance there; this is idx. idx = 1.48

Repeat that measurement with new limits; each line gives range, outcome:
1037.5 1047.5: 1.52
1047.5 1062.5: 1.51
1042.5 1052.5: 1.51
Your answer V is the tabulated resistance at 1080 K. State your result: 1.51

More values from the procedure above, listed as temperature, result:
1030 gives 1.52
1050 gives 1.49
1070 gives 1.5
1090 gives 1.48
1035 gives 1.53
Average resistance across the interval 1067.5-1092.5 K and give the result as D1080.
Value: 1.49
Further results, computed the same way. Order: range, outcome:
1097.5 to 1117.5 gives 1.41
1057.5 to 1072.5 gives 1.52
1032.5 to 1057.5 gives 1.52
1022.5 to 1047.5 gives 1.52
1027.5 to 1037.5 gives 1.52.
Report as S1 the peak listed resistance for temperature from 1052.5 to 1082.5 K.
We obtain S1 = 1.55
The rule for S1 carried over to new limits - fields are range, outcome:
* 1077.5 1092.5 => 1.51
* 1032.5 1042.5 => 1.53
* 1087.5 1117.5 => 1.48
